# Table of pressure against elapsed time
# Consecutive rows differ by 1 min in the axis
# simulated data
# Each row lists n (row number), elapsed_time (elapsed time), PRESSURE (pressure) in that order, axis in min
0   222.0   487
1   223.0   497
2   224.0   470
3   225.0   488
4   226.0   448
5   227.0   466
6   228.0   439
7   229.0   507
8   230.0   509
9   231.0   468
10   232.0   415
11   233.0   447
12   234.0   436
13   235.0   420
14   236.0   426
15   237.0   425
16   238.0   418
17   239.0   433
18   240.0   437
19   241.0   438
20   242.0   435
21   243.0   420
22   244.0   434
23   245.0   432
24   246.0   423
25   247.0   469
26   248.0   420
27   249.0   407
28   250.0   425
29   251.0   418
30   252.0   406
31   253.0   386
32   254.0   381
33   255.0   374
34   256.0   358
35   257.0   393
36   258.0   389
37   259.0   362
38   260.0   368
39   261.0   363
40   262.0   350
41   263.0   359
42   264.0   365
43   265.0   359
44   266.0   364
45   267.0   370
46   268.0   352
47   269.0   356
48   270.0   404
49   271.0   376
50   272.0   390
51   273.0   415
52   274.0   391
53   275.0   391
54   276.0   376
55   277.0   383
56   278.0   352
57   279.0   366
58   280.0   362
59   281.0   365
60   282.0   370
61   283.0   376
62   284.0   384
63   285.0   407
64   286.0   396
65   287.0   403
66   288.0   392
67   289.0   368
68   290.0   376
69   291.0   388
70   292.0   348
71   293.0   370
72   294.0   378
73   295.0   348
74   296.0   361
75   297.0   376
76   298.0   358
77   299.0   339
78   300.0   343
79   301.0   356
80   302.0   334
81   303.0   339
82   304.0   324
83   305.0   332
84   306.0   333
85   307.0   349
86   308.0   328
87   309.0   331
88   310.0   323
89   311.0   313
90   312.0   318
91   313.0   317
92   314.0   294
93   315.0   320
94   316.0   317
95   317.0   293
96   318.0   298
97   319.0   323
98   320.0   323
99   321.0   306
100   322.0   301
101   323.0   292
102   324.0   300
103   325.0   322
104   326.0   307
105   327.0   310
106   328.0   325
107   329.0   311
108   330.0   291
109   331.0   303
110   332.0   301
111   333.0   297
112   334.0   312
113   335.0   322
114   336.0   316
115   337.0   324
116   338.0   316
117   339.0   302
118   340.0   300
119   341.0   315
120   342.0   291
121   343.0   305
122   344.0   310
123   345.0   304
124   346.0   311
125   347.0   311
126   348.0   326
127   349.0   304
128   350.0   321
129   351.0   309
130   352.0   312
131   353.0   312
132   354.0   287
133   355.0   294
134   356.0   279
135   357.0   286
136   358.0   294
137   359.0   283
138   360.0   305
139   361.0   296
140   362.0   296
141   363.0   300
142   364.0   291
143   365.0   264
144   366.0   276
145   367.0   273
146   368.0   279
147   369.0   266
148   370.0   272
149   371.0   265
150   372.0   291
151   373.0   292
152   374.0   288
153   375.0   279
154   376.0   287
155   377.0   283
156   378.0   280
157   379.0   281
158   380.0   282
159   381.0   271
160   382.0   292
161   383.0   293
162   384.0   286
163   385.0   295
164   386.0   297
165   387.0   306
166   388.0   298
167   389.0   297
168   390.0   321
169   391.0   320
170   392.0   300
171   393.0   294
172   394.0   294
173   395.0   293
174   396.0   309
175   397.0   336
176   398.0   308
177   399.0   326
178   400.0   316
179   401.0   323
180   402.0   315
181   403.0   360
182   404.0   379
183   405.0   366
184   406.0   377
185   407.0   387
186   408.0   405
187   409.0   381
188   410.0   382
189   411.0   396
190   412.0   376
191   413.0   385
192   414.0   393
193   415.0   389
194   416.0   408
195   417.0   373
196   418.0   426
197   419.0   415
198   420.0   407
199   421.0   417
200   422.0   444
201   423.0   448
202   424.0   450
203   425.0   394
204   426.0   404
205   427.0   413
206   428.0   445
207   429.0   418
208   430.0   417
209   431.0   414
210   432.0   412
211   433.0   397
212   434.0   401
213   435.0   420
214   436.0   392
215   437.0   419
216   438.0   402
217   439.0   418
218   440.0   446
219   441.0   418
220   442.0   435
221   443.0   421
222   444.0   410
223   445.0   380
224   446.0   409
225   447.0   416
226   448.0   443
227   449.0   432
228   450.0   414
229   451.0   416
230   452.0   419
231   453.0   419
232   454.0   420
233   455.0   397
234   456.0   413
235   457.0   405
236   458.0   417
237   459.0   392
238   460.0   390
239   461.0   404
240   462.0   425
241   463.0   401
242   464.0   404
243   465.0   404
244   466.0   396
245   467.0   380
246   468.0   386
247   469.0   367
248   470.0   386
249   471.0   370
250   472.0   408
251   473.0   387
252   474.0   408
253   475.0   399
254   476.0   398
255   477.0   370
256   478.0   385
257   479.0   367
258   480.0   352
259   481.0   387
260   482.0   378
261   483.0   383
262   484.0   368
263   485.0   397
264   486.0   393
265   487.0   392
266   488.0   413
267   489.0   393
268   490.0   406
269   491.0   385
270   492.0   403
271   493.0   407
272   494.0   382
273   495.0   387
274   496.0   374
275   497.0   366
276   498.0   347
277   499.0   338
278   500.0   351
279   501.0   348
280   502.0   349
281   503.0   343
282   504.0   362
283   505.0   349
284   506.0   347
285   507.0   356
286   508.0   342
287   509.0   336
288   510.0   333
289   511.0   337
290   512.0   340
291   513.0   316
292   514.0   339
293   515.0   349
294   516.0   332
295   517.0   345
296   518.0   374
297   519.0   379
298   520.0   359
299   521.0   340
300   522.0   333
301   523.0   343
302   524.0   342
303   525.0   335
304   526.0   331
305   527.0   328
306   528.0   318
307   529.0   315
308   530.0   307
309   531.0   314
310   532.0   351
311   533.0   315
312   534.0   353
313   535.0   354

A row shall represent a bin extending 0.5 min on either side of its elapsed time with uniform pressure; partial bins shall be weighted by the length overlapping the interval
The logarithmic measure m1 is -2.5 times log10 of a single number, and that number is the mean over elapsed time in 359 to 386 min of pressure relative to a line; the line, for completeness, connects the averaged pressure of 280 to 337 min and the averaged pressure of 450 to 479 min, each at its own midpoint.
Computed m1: 0.262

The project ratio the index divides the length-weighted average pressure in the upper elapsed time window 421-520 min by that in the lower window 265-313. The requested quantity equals 1.08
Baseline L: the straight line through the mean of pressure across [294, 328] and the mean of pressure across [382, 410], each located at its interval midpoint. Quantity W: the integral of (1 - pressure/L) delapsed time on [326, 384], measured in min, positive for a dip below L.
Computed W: 5.3 min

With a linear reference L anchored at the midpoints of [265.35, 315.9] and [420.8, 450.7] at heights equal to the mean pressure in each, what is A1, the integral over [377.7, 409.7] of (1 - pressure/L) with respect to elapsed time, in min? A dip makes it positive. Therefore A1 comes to 6.6 min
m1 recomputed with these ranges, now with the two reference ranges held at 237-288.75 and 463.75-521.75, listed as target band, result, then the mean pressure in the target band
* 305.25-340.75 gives 0.23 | 313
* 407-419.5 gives -0.05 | 394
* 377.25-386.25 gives 0.31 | 286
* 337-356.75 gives 0.25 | 306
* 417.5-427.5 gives -0.12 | 422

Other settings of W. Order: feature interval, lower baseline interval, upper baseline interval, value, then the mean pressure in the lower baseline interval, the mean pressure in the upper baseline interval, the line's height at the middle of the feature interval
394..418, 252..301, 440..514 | 1.3 min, 373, 386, 381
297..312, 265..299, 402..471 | 1.7 min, 375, 405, 380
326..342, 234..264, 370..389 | 0.9 min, 406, 287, 328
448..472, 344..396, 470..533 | -4.5 min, 293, 361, 340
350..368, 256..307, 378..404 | 1.8 min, 368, 305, 324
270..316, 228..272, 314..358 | -0.2 min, 407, 307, 357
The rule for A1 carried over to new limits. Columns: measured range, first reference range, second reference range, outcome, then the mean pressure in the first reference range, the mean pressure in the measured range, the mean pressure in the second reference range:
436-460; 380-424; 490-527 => -4.4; 349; 415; 353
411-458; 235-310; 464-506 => -4.1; 381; 413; 380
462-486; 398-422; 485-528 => -1.5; 378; 387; 358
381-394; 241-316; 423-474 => 3.2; 372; 299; 409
